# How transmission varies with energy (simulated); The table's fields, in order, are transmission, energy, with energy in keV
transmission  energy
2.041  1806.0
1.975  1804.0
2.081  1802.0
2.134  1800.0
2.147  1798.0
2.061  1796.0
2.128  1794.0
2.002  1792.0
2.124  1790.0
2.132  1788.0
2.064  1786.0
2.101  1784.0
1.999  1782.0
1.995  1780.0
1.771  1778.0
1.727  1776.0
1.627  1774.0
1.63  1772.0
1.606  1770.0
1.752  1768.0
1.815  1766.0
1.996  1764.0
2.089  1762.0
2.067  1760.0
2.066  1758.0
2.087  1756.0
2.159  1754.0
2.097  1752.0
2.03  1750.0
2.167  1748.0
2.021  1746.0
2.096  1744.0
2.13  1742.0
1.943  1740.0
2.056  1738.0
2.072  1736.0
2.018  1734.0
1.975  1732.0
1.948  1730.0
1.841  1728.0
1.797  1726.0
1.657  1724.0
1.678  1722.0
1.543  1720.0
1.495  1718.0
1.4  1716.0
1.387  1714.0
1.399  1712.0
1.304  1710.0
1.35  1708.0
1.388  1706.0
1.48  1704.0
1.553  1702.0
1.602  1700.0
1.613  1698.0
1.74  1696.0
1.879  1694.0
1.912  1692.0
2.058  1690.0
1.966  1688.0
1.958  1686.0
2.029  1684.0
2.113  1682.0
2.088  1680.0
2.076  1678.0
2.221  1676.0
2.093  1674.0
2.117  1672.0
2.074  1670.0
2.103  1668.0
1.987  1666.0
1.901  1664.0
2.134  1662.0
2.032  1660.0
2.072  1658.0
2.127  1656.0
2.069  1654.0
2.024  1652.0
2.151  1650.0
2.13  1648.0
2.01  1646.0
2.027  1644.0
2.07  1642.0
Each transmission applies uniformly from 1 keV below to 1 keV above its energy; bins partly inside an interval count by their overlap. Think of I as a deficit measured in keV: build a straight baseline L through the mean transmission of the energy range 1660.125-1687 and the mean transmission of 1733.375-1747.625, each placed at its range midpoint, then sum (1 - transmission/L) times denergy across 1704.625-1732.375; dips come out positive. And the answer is 6.5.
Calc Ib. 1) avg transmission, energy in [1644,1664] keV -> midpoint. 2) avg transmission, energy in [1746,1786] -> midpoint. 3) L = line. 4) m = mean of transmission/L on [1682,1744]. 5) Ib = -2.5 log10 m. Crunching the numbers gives 0.15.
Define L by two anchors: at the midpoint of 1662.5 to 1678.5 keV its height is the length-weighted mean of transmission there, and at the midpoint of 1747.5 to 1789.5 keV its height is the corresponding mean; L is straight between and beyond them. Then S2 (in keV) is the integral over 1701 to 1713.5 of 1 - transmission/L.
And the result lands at 3.8 keV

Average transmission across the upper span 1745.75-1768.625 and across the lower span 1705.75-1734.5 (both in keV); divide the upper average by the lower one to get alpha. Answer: 1.26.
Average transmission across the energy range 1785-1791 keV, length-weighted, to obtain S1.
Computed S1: 2.11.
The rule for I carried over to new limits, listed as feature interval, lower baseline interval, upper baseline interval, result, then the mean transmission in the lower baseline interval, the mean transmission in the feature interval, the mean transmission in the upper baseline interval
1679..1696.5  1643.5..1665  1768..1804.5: 0.5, 2.06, 1.98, 1.96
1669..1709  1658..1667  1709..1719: -3.7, 2.02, 1.87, 1.4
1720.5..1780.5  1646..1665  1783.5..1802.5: 4.6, 2.07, 1.93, 2.1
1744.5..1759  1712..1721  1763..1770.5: -3.3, 1.45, 2.09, 1.8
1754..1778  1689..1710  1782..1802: 1.1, 1.64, 1.87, 2.09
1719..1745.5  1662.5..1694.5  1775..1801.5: 1.7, 2.04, 1.91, 2.03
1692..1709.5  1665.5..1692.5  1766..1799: 3.8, 2.06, 1.59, 1.93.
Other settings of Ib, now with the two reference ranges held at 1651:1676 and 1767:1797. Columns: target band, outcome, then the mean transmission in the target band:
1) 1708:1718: 0.40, 1.38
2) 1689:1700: 0.12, 1.82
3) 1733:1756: -0.06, 2.07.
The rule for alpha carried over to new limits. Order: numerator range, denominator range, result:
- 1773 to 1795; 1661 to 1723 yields 1.10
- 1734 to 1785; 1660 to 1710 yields 1.04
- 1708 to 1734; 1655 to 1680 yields 0.78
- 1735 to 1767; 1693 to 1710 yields 1.32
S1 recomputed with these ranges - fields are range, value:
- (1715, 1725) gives 1.55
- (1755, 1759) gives 2.08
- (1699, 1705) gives 1.54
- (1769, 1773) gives 1.62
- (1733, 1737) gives 2.04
